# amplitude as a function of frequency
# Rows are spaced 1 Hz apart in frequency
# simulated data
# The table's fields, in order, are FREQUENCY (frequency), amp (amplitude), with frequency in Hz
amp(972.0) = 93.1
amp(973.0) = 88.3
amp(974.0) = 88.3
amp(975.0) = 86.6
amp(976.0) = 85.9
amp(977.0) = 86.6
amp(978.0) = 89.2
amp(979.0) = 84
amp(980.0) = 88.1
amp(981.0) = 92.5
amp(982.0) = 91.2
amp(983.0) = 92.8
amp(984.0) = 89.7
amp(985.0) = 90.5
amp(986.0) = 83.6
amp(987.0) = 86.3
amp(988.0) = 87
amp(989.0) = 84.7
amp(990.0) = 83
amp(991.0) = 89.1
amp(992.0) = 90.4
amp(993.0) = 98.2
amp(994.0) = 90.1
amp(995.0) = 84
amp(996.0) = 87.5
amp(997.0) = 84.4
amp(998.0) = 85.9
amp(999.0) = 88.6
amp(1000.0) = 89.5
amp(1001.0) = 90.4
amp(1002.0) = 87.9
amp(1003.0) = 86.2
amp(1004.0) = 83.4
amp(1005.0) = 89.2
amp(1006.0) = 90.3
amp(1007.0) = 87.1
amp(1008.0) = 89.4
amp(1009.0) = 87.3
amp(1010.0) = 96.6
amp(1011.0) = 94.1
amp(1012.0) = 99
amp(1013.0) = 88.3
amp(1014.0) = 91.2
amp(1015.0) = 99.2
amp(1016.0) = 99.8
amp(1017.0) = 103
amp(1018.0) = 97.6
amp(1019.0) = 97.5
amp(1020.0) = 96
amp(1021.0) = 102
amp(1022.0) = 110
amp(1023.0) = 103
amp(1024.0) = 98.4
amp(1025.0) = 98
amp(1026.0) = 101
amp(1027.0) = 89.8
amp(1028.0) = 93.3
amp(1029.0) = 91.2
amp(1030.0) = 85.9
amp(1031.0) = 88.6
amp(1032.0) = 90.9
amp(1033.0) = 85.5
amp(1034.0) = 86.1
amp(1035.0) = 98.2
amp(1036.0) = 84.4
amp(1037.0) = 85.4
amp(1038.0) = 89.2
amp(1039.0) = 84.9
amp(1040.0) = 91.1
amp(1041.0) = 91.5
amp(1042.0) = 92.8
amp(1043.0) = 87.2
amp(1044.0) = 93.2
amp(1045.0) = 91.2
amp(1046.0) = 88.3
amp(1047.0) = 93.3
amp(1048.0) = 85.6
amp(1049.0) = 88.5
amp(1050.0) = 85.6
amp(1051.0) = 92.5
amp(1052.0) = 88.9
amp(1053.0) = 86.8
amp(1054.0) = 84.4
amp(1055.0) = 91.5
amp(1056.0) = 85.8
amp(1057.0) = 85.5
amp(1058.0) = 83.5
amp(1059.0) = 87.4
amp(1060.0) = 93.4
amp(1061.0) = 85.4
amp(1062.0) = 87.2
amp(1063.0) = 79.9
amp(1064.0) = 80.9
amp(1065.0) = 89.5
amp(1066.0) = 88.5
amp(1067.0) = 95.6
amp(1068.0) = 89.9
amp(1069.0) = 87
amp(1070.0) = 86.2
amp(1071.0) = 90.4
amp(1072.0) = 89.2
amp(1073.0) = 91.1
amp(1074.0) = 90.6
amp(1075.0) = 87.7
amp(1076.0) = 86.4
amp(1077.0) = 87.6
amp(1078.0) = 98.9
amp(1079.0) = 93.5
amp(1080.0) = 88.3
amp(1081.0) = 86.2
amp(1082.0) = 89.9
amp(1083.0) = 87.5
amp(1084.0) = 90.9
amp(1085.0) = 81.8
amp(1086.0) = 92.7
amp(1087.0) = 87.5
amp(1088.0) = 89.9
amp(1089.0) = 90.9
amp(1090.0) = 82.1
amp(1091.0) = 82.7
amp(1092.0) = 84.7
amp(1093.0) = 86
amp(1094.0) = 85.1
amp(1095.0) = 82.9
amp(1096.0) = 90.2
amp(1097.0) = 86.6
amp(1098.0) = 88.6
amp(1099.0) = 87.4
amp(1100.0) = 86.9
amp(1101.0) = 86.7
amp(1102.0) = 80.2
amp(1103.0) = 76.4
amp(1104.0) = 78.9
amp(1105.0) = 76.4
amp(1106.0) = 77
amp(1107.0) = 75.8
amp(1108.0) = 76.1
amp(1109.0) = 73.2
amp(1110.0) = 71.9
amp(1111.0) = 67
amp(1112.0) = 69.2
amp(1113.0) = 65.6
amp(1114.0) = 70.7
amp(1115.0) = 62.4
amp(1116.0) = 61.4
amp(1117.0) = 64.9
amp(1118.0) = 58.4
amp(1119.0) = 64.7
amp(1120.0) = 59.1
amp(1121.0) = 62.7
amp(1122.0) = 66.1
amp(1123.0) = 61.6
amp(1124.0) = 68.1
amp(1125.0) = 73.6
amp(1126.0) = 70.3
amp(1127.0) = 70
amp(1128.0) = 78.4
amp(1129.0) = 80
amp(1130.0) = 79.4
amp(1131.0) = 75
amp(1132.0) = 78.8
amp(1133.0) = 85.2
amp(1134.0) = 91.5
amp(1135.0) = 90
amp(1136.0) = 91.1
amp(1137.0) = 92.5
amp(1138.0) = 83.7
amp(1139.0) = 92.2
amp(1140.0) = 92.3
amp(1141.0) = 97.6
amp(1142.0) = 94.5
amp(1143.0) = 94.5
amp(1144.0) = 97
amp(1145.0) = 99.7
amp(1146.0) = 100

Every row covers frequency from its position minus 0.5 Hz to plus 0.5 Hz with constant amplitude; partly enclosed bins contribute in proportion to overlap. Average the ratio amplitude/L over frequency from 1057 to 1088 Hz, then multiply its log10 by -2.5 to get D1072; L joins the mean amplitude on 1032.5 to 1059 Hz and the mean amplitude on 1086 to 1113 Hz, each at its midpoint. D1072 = -0.04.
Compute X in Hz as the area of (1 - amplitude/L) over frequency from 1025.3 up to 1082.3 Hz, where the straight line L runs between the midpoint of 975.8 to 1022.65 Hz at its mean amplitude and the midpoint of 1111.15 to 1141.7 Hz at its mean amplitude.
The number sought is -3.3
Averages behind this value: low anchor 90.9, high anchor 75.2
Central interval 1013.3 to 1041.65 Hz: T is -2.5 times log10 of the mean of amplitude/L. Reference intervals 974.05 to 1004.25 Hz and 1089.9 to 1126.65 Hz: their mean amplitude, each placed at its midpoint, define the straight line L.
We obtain -0.13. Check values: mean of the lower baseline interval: 88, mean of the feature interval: 94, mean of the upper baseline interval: 74.5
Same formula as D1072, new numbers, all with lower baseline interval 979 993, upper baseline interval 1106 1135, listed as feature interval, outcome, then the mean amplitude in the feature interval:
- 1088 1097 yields -0.15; 85.9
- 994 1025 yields -0.09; 92.9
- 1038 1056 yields -0.11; 89.2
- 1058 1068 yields -0.12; 87.5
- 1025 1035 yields -0.10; 91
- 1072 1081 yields -0.17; 90.2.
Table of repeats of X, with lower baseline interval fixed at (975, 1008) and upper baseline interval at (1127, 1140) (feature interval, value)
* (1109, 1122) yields 3.0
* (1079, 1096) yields -0.3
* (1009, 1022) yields -1.4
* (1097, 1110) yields 0.8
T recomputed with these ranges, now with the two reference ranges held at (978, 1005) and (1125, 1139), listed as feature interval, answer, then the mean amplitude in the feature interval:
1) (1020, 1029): -0.142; 98.8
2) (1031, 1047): -0.042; 89.4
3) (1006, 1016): -0.066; 92.7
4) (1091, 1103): -0.024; 85.4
